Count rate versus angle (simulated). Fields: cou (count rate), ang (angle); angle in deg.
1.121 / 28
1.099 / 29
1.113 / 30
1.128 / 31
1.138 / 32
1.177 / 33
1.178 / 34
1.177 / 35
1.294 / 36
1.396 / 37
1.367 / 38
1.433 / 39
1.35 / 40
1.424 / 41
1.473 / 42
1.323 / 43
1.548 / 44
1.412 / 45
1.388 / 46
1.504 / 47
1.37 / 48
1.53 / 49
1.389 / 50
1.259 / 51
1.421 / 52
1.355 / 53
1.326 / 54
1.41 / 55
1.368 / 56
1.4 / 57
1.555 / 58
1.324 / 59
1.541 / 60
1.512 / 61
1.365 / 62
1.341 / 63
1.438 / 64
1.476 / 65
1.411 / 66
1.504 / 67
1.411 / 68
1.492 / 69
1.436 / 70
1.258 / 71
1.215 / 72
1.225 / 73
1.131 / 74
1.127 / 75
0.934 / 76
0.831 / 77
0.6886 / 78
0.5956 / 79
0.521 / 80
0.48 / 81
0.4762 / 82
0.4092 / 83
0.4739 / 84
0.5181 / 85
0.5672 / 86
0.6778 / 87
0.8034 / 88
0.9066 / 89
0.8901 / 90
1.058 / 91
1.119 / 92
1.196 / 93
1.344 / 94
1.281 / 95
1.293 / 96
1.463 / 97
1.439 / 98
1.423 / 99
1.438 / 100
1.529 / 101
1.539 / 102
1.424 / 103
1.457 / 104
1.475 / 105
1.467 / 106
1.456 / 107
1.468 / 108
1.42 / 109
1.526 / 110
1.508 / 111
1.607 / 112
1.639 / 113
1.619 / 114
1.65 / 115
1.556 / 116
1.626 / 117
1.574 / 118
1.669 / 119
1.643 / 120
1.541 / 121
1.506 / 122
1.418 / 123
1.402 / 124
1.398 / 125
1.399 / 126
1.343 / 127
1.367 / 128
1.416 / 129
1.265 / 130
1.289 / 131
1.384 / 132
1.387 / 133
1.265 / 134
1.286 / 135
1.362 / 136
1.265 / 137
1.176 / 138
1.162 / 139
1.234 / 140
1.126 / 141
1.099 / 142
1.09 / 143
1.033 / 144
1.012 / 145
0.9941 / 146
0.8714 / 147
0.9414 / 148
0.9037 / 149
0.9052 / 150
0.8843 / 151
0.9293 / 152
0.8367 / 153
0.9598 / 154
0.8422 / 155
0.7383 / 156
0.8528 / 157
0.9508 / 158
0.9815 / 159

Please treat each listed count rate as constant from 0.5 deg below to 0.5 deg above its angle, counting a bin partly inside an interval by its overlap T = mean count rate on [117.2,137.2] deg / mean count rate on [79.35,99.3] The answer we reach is 1.6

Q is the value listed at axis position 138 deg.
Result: 1.176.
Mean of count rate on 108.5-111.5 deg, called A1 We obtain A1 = 1.48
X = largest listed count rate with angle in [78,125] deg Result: 1.669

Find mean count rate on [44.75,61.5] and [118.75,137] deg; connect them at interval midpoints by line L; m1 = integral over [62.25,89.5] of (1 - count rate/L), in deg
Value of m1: 8.3 deg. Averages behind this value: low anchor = 1.42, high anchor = 1.4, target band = 0.979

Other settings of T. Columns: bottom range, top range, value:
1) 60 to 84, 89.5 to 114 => 1.28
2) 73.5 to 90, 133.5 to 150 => 1.58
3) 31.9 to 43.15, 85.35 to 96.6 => 0.77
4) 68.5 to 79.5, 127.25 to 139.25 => 1.20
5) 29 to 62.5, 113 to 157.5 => 0.91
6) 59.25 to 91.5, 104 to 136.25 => 1.43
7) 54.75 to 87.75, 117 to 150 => 1.17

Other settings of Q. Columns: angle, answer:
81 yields 0.48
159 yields 0.9815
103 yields 1.424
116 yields 1.556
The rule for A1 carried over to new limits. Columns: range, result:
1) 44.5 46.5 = 1.4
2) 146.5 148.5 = 0.906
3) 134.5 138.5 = 1.27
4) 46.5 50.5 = 1.45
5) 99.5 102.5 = 1.5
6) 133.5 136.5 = 1.3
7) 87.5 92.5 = 0.955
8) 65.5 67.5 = 1.46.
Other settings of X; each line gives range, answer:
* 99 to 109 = 1.539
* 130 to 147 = 1.387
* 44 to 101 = 1.555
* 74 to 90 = 1.131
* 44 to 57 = 1.548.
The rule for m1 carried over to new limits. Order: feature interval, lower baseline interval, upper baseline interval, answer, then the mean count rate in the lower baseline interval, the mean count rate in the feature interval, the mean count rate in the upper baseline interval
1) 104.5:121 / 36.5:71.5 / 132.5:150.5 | -4.6 deg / 1.41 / 1.56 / 1.12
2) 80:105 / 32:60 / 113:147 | 5.7 deg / 1.37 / 1.05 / 1.35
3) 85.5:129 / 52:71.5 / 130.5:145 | -2.8 deg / 1.42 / 1.38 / 1.22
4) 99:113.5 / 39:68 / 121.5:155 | -2.6 deg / 1.42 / 1.49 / 1.17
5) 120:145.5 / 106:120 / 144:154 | -1.7 deg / 1.56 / 1.3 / 0.927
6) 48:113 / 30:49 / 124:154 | 2.1 deg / 1.34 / 1.22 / 1.16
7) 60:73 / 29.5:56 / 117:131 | -0.3 deg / 1.34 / 1.4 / 1.46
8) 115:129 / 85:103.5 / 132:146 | -3.7 deg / 1.17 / 1.5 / 1.19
